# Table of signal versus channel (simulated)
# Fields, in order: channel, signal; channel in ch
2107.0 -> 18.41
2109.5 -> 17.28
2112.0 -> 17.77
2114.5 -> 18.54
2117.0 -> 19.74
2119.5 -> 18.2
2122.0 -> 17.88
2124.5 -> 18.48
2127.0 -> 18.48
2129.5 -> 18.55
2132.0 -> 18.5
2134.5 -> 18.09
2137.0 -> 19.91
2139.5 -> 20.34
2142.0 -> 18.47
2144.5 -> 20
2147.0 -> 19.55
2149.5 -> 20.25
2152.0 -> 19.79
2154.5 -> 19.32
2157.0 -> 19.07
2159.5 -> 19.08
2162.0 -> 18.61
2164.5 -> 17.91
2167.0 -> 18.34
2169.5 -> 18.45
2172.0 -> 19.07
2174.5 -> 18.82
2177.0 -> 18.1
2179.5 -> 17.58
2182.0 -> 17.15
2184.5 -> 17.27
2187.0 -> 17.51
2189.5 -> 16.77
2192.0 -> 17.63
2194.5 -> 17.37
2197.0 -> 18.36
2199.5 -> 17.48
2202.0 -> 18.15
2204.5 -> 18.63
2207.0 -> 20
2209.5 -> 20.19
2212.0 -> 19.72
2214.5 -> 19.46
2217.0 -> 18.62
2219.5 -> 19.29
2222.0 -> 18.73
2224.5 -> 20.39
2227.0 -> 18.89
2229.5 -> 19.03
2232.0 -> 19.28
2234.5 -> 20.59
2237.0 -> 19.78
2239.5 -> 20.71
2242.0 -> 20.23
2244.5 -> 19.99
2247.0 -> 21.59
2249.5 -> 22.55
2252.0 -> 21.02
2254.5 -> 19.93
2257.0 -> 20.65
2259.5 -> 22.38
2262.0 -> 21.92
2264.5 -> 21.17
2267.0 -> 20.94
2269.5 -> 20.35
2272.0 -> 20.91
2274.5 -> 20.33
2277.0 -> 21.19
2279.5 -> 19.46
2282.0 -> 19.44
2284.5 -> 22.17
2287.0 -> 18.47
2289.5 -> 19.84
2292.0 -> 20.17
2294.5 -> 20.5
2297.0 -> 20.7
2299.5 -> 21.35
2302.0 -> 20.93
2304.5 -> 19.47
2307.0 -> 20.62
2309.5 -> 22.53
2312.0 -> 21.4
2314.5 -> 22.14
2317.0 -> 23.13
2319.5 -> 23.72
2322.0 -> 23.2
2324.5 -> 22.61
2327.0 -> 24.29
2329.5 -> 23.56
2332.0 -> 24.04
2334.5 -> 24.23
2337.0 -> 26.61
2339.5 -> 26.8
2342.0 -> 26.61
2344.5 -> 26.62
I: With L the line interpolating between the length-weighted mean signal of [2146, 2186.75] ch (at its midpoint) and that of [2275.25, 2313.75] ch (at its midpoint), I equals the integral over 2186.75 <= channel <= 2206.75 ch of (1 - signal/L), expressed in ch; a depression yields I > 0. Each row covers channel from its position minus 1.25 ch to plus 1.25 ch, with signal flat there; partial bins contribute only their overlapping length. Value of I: 1.3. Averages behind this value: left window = 18.6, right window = 20.6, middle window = 17.9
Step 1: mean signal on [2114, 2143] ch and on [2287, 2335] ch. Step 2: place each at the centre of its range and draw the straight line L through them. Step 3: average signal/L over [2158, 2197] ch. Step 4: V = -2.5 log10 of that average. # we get 0.09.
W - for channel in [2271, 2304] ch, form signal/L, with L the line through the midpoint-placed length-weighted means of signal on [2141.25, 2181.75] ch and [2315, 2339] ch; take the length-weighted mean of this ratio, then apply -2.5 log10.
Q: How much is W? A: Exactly 0.12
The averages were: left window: 18.9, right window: 24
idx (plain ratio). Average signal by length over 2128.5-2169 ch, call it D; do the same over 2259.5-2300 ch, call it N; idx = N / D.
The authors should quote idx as 1.08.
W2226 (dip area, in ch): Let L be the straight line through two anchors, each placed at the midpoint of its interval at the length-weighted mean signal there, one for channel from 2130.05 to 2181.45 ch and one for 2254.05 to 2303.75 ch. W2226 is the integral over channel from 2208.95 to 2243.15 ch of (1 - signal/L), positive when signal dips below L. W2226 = 0.5 ch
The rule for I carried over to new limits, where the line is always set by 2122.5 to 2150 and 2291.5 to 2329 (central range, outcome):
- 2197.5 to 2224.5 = 1.6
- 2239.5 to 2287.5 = 0.7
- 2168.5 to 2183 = 1.1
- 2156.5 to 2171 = 0.7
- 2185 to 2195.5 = 1.4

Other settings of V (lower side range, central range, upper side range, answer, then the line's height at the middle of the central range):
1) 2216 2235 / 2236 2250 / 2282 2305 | -0.06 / 19.6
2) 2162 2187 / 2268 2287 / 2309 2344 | 0.09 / 22.1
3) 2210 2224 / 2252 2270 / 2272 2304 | -0.06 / 20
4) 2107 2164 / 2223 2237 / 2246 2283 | 0.04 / 20.4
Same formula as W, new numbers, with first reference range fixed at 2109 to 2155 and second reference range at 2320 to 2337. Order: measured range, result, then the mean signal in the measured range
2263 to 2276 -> 0.081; 20.8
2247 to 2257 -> 0.040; 21.2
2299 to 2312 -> 0.113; 21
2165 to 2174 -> 0.073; 18.6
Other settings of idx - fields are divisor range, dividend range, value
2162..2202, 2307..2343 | 1.33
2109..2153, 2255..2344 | 1.16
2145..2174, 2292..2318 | 1.11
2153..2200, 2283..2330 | 1.19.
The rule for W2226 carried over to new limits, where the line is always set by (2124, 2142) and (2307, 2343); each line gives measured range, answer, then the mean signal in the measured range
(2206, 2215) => 0.43 ch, 19.9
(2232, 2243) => 0.69 ch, 20.2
